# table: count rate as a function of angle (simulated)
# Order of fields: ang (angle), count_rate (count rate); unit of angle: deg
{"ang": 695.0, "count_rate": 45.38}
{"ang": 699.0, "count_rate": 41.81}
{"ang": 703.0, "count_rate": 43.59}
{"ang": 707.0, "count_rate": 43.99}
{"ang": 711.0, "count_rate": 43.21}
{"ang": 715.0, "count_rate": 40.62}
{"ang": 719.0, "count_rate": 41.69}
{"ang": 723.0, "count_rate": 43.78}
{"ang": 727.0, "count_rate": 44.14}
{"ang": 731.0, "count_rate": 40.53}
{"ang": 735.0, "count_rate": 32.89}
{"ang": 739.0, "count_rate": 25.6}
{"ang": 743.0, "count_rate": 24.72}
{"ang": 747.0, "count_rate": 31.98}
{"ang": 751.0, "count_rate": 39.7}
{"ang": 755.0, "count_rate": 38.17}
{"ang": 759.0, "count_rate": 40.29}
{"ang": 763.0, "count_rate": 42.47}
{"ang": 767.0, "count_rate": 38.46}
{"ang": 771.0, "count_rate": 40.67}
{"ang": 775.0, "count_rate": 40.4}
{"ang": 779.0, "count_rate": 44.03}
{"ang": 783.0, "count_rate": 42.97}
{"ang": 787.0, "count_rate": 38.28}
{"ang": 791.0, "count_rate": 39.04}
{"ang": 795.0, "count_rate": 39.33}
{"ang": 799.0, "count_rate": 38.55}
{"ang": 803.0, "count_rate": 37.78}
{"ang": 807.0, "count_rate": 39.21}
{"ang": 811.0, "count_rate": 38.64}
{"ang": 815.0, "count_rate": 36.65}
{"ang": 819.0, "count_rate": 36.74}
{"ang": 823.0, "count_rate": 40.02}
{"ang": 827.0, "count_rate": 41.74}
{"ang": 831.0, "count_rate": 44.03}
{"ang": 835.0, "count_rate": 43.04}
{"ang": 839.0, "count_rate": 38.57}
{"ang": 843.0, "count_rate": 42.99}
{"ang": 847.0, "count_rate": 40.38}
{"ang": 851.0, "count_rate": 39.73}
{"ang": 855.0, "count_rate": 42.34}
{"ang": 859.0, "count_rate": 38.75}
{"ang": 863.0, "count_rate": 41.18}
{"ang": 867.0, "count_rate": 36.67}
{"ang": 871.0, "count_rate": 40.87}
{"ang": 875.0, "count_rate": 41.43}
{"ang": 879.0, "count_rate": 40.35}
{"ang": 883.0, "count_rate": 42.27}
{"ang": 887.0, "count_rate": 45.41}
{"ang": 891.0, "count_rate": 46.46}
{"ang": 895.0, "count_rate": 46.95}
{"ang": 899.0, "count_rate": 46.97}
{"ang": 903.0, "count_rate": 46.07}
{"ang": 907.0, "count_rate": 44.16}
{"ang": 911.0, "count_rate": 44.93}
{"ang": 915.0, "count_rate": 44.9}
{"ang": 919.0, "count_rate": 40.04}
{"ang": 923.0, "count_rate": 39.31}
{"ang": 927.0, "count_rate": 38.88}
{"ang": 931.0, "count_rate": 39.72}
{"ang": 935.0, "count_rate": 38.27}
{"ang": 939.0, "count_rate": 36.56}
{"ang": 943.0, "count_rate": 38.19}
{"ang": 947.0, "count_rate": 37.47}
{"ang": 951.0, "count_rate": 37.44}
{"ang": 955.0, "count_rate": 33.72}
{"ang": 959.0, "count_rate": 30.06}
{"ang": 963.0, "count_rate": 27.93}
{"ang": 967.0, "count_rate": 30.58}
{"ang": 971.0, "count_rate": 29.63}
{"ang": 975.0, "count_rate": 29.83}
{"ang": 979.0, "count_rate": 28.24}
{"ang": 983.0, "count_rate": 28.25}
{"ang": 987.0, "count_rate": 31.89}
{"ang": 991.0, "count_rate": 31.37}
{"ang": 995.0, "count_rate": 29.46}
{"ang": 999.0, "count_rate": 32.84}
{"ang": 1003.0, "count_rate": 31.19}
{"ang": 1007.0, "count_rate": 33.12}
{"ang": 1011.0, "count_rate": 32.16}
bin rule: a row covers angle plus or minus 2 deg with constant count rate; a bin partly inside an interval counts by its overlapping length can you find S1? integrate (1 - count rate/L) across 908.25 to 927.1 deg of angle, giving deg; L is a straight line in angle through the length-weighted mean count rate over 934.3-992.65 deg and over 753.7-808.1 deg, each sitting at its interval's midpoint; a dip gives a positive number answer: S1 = -4.2 deg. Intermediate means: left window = 40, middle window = 42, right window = 32.5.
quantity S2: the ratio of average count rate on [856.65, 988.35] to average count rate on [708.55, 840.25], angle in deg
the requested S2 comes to 0.98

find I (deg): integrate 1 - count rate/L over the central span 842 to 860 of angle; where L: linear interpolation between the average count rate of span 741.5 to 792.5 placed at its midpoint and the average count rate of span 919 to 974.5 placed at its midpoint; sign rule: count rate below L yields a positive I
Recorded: -1.8 deg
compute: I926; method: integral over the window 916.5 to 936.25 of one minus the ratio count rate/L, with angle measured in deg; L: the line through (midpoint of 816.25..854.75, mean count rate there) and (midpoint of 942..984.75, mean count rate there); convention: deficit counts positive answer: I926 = -2.9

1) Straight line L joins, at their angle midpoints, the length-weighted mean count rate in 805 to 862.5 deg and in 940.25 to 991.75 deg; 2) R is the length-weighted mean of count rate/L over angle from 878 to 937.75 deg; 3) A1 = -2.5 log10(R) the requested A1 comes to -0.20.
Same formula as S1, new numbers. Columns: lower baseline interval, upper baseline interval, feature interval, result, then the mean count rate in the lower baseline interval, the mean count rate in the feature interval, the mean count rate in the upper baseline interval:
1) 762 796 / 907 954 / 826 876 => -0.9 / 40.6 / 40.9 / 39.7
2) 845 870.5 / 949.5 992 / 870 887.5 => -1.7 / 39.9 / 41.8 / 30.7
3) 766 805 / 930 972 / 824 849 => -2.2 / 40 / 41.7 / 34.5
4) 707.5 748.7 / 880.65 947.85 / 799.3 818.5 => 0.7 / 37.2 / 38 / 42.2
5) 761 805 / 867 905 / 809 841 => 1.3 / 40.2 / 39.9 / 43.7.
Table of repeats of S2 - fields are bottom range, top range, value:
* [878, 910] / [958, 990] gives 0.66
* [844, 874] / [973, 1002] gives 0.75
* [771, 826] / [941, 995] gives 0.81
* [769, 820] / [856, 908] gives 1.09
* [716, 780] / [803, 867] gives 1.05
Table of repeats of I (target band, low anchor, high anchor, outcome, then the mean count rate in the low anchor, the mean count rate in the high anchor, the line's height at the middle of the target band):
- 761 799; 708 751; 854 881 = -2.2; 37.2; 40.1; 38.3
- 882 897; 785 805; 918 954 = -2.8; 38.6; 38.3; 38.4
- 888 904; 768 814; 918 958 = -3.5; 39.8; 37.7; 38.3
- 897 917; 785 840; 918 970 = -4.7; 39.4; 35.8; 36.8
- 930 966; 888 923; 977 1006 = 2.5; 44.7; 30.6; 37.7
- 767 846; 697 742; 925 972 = -4.4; 39.8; 35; 38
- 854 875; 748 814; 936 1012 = -2.0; 39.7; 32.2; 36.5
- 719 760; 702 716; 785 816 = 5.1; 43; 38.5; 41.5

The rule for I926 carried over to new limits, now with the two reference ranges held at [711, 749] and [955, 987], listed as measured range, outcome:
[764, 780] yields -2.5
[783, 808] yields -3.1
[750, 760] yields -0.9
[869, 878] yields -2.4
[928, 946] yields -4.4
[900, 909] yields -3.9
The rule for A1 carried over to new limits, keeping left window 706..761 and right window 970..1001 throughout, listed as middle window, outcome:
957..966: 0.06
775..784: -0.18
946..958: -0.14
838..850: -0.18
